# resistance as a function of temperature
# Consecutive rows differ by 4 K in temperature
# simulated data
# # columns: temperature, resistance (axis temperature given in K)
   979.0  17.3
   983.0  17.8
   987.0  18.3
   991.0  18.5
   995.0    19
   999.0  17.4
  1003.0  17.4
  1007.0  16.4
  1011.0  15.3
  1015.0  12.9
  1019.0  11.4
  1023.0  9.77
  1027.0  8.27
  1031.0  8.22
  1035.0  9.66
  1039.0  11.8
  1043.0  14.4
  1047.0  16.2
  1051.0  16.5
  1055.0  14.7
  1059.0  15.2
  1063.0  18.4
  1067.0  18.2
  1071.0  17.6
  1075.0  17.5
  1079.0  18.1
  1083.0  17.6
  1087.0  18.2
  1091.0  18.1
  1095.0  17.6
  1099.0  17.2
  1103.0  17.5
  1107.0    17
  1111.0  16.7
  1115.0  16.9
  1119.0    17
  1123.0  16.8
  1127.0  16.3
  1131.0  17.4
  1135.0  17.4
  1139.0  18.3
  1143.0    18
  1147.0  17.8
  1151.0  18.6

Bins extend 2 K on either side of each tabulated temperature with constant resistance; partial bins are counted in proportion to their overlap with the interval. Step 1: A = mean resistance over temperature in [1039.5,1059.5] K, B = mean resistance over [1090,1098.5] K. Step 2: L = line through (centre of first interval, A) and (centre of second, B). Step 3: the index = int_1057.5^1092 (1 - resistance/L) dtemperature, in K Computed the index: -2.3 K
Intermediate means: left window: 15.1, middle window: 17.7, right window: 17.7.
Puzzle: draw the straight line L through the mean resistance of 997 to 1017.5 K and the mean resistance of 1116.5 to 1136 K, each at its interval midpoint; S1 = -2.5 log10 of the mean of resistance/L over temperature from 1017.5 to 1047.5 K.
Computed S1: 0.41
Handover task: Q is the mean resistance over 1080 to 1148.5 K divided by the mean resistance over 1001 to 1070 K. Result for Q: 1.26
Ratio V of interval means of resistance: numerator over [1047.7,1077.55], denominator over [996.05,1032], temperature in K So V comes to 1.27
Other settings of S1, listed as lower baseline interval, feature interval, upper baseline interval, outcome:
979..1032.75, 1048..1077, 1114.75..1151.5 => -0.06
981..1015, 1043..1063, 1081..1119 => 0.10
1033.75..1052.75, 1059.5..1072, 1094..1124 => -0.19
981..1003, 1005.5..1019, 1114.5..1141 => 0.25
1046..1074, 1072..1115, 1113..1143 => -0.03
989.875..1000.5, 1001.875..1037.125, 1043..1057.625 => 0.39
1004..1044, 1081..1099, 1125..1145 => -0.17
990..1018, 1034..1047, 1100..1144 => 0.29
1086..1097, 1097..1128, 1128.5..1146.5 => 0.06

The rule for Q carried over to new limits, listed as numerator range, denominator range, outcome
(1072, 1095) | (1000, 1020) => 1.19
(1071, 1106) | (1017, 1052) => 1.52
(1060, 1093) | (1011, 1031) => 1.65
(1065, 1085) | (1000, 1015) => 1.11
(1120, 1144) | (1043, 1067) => 1.07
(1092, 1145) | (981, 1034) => 1.18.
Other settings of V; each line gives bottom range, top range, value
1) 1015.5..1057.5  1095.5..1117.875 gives 1.41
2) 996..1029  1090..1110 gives 1.26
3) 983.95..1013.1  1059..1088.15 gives 1.02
